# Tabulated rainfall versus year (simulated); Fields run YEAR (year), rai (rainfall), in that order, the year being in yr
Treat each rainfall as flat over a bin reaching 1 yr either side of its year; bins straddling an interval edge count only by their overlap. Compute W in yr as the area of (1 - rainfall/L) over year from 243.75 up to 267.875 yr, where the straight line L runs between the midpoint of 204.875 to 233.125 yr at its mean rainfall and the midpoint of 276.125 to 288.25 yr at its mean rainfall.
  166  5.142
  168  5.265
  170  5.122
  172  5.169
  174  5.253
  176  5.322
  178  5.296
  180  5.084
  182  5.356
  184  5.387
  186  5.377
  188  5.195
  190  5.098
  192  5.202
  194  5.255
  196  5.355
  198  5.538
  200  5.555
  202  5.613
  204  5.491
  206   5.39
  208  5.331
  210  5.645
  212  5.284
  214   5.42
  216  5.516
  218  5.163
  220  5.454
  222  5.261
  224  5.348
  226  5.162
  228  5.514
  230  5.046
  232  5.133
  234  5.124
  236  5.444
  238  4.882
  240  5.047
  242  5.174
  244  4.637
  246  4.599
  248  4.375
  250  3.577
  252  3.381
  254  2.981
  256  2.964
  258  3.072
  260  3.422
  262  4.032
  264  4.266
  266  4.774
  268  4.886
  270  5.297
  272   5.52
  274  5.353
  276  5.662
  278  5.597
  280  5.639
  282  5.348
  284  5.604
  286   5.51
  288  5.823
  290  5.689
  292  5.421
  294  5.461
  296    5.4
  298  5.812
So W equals 7.1 yr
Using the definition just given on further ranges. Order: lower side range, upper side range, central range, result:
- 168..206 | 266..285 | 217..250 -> 2.0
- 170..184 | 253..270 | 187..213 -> -2.7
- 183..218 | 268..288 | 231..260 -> 6.2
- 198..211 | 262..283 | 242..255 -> 3.1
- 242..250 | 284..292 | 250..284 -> 3.9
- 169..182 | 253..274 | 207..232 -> -3.4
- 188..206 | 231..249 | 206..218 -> -0.4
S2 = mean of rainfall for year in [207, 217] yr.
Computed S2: 5.44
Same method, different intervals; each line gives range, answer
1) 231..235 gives 5.13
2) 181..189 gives 5.33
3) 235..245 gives 5.04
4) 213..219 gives 5.37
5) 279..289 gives 5.58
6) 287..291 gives 5.76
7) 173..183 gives 5.26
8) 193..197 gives 5.3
